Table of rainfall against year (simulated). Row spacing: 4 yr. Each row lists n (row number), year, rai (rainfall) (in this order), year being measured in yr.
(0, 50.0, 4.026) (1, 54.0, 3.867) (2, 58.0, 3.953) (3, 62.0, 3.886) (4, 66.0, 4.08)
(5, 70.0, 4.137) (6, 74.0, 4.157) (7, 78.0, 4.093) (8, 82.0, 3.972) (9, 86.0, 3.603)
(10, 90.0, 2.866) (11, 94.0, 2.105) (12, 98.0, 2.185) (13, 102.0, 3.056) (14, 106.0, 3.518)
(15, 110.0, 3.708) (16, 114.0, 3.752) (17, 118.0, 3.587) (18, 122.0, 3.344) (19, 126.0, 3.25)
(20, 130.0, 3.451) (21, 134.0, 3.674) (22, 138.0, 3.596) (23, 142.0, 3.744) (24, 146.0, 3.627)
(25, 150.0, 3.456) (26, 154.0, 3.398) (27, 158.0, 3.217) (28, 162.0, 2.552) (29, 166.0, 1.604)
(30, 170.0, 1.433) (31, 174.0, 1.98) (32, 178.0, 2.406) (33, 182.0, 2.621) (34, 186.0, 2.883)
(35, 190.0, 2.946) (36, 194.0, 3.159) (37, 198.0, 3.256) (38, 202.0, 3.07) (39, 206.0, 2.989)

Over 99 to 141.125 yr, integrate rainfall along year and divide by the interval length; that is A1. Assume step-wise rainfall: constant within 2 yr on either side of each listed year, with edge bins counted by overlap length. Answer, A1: 3.47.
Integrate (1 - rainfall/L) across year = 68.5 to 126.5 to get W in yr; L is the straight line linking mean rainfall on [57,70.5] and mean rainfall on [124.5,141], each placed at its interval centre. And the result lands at 5.34 yr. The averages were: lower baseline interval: 4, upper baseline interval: 3.52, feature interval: 3.42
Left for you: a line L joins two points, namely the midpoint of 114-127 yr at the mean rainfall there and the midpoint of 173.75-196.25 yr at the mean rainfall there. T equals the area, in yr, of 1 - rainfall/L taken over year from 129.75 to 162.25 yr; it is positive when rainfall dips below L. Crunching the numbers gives -2.91 yr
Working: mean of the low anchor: 3.46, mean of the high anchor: 2.73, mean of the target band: 3.46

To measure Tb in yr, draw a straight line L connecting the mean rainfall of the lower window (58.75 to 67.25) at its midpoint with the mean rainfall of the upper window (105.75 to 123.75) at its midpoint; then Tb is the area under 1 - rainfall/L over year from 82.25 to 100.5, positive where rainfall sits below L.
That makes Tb 4.6 yr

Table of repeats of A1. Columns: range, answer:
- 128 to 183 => 2.92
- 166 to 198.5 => 2.49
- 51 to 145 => 3.55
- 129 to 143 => 3.62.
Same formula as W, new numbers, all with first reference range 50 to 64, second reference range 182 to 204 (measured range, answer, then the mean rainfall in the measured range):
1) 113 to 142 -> -0.6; 3.53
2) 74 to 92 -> 0.3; 3.69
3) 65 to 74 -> -0.7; 4.12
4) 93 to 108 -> 3.6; 2.76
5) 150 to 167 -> 2.1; 2.85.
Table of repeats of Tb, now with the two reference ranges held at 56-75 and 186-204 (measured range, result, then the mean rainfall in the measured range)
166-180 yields 5.83 yr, 1.89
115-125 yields 0.45 yr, 3.47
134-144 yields -0.50 yr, 3.67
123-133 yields 0.54 yr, 3.38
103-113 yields 0.41 yr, 3.57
